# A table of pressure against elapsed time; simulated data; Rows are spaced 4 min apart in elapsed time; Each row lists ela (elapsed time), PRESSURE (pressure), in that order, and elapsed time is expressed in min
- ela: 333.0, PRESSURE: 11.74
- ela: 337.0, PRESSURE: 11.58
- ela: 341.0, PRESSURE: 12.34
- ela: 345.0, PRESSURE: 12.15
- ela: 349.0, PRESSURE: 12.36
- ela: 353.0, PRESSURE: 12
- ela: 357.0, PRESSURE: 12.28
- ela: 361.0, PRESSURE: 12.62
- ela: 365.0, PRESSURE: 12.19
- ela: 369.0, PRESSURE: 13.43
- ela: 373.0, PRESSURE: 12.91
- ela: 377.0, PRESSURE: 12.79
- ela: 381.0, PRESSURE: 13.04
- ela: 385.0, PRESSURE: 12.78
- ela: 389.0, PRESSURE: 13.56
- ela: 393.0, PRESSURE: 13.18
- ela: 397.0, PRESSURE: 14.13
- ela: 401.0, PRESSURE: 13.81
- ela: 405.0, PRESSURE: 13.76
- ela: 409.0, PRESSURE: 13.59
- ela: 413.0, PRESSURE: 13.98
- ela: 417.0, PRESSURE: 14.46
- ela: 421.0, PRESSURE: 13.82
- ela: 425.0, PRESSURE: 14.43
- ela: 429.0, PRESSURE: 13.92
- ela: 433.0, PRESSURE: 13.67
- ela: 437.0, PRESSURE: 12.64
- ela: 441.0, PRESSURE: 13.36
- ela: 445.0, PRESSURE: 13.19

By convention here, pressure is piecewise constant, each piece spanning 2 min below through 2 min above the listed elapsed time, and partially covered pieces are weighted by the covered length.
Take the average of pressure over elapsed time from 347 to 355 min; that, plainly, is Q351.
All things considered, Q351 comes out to 12.2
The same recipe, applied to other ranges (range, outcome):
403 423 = 13.9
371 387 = 12.9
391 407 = 13.7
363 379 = 12.8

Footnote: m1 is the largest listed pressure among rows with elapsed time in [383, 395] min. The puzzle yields 13.56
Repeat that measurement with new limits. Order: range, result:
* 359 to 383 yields 13.43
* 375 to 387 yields 13.04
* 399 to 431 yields 14.46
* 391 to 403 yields 14.13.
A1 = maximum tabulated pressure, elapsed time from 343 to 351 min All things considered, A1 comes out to 12.36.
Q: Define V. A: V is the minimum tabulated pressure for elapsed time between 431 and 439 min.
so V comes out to 12.64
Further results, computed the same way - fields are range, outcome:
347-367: 12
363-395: 12.19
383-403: 12.78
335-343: 11.58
